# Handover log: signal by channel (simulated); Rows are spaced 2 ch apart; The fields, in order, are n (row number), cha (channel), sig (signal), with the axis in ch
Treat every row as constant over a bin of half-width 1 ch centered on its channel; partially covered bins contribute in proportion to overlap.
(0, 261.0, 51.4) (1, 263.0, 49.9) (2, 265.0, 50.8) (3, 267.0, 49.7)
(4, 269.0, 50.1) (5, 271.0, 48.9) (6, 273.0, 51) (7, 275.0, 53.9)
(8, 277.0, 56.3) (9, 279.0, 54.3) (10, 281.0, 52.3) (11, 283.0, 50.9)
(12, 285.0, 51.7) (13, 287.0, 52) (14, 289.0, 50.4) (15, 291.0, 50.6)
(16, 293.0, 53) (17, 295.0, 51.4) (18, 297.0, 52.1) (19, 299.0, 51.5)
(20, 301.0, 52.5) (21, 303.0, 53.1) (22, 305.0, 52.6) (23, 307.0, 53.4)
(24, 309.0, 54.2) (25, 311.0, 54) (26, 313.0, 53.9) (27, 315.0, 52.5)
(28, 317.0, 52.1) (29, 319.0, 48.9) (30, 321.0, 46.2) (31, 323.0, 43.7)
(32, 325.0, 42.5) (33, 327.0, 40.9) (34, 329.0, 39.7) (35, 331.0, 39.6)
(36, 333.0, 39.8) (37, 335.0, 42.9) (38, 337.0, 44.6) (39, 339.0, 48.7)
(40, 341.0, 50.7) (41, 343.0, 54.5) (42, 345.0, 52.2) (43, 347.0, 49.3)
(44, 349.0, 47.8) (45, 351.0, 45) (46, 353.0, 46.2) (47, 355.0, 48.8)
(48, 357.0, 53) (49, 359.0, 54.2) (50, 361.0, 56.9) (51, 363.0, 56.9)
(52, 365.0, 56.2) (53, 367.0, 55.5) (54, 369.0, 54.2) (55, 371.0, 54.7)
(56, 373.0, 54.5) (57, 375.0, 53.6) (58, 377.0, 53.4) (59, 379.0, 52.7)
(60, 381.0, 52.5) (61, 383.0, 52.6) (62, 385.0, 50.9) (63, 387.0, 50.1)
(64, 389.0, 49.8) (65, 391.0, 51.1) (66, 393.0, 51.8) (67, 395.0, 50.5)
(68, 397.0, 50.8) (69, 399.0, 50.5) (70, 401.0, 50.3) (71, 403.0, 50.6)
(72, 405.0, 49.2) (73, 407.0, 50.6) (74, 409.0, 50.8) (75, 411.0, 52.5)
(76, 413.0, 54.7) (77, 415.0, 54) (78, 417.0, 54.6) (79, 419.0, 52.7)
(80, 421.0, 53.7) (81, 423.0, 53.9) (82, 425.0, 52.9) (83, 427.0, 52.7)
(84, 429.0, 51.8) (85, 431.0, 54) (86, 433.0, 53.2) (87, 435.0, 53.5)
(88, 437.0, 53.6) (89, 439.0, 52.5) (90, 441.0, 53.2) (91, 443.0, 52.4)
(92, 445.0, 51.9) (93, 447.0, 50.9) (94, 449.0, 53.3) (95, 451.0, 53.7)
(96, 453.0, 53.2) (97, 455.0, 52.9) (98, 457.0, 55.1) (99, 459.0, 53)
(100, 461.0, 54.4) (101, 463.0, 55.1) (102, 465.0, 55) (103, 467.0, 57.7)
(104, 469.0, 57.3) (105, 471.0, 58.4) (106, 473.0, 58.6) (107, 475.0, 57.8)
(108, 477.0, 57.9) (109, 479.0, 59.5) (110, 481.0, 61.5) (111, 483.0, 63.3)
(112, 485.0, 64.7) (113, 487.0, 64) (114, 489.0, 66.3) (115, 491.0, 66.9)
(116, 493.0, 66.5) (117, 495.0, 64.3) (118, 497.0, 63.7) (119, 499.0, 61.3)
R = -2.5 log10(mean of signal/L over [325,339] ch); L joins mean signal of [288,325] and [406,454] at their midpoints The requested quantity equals 0.23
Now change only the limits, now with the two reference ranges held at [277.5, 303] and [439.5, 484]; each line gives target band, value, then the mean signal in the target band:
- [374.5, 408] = 0.06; 51.2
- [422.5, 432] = 0.04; 53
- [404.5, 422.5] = 0.04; 52.7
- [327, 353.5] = 0.16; 46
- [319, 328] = 0.20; 43.9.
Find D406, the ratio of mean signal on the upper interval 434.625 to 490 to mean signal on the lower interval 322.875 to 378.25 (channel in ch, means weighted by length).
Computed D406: 1.14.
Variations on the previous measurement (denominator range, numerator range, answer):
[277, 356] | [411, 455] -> 1.08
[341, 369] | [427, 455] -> 1.02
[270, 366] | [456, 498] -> 1.20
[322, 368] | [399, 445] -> 1.09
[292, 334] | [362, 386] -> 1.10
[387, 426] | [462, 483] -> 1.12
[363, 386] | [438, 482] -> 1.03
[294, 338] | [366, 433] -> 1.09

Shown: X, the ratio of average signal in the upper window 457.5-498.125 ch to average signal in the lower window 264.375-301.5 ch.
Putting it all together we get 1.2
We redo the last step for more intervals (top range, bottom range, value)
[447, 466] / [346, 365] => 1.05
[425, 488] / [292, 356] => 1.14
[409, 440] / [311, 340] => 1.17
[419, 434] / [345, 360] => 1.08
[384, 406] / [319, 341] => 1.16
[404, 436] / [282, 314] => 1.01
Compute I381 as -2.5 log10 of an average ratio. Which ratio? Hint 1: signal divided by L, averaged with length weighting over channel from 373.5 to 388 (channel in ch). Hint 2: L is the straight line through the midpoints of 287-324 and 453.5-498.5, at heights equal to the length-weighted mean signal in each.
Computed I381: 0.06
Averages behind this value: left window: 51.5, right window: 59.7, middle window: 52.3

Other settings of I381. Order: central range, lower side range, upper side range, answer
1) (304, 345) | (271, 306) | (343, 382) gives 0.10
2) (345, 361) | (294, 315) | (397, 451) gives 0.06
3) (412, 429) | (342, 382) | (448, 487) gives 0.03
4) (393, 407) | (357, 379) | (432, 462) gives 0.08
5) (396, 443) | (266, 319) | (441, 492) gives 0.07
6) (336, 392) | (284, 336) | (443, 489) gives 0.00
